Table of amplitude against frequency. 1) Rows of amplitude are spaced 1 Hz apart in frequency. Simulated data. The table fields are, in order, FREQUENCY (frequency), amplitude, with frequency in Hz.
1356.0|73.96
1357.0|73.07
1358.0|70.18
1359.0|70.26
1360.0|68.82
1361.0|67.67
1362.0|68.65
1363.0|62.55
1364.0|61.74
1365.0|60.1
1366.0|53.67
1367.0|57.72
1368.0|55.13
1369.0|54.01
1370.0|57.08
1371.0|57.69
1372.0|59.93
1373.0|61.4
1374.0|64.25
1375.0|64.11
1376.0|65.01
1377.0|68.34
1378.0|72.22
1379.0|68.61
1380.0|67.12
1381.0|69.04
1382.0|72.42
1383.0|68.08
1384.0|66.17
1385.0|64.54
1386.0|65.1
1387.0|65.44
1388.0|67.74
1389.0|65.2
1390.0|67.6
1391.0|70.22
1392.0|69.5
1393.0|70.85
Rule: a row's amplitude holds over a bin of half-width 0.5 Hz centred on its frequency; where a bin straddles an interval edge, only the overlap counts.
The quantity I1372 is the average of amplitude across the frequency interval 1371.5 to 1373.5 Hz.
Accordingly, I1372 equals 60.7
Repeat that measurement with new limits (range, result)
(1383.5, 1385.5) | 65.4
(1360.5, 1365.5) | 64.1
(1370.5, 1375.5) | 61.5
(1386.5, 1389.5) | 66.1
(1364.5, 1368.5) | 56.7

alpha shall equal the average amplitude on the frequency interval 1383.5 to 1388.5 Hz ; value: 65.8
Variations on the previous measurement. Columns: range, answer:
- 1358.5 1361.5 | 68.9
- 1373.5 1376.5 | 64.5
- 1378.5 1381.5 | 68.3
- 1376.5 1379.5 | 69.7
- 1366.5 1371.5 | 56.3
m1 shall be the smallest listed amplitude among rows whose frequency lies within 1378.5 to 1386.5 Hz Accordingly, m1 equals 64.54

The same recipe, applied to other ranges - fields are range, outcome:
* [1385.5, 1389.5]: 65.1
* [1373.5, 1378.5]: 64.11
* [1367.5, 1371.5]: 54.01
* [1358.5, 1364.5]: 61.74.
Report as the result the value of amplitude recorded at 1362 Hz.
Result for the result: 68.65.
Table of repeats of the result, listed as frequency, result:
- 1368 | 55.13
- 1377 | 68.34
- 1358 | 70.18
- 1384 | 66.17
